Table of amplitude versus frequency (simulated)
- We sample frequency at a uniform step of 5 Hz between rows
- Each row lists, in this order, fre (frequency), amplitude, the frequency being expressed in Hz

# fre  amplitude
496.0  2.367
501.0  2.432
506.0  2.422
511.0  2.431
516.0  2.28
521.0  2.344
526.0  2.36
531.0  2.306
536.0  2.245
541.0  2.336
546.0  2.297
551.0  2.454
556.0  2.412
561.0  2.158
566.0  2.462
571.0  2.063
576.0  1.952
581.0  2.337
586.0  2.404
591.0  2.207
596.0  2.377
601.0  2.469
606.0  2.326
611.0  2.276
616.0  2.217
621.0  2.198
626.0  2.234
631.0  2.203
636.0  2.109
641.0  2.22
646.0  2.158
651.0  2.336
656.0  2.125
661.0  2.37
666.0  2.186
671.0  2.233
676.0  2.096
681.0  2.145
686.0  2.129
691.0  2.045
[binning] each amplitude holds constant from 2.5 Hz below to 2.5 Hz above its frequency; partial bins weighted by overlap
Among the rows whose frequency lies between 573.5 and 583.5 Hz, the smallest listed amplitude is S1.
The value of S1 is 1.952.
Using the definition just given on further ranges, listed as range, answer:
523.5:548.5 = 2.245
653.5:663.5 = 2.125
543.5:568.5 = 2.158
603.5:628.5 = 2.198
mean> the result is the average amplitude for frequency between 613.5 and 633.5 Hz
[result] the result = 2.21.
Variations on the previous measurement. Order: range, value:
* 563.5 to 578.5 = 2.16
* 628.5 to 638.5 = 2.16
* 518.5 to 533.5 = 2.34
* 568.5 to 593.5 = 2.19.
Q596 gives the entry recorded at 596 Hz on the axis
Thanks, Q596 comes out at 2.377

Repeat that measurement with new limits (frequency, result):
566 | 2.462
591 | 2.207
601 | 2.469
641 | 2.22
